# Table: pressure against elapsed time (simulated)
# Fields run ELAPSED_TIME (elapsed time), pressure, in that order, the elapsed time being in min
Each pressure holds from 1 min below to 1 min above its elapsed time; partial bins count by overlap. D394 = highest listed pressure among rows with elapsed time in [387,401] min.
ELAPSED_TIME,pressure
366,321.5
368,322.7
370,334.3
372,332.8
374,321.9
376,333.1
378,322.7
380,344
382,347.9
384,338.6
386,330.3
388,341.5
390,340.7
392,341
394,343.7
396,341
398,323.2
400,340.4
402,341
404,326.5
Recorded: 343.7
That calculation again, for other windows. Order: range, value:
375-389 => 347.9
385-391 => 341.5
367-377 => 334.3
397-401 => 340.4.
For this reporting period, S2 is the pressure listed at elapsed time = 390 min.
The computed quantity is 340.7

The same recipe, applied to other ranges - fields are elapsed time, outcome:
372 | 332.8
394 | 343.7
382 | 347.9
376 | 333.1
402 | 341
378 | 322.7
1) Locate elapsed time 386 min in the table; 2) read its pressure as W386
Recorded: 330.3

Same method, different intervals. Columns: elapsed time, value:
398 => 323.2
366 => 321.5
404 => 326.5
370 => 334.3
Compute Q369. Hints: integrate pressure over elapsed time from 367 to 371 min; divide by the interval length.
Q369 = 328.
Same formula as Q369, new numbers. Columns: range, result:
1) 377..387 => 337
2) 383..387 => 334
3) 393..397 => 342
